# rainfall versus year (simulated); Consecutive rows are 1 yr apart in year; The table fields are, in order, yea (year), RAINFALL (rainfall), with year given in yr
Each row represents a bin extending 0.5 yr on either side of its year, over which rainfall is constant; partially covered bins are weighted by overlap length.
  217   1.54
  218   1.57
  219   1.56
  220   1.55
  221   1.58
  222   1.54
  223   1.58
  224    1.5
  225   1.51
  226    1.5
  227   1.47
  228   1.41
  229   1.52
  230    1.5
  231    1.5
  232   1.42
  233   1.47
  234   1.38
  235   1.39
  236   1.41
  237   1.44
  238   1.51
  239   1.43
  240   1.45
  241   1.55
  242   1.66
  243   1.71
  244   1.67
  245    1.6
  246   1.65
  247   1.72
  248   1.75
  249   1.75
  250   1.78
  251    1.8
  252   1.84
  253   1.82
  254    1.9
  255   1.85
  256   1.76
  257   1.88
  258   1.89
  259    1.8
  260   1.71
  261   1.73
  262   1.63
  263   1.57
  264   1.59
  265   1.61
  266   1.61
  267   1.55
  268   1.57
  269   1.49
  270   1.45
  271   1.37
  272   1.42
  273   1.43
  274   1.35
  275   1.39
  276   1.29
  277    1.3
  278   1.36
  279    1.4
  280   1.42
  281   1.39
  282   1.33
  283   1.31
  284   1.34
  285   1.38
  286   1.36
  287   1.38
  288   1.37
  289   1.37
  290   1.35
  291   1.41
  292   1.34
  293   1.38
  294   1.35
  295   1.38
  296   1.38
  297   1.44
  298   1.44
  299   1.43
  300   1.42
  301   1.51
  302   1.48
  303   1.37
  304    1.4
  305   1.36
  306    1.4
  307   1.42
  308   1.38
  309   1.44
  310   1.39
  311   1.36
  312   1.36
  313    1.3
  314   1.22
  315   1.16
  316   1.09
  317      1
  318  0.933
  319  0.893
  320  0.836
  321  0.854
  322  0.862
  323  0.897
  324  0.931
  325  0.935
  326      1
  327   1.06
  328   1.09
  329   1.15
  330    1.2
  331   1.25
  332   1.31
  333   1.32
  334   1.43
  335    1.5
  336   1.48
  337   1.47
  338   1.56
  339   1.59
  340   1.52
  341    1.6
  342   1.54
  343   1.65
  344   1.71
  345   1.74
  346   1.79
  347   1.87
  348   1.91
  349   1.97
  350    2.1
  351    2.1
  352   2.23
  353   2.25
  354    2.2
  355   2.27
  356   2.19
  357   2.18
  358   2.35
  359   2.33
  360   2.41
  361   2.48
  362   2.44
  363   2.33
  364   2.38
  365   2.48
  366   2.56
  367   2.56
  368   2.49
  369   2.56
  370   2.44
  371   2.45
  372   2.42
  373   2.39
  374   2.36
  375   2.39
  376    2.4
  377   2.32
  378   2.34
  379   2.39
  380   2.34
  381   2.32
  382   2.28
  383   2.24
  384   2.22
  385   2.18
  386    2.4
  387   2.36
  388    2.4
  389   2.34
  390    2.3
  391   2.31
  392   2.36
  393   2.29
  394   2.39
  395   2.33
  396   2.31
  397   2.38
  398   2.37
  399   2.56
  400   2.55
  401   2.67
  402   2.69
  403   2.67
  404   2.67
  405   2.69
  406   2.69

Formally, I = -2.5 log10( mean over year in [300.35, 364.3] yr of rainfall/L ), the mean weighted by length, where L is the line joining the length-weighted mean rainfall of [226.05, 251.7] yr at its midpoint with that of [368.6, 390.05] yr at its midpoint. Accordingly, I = 0.33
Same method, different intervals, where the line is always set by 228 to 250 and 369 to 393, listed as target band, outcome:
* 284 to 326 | 0.447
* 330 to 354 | 0.253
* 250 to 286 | 0.097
